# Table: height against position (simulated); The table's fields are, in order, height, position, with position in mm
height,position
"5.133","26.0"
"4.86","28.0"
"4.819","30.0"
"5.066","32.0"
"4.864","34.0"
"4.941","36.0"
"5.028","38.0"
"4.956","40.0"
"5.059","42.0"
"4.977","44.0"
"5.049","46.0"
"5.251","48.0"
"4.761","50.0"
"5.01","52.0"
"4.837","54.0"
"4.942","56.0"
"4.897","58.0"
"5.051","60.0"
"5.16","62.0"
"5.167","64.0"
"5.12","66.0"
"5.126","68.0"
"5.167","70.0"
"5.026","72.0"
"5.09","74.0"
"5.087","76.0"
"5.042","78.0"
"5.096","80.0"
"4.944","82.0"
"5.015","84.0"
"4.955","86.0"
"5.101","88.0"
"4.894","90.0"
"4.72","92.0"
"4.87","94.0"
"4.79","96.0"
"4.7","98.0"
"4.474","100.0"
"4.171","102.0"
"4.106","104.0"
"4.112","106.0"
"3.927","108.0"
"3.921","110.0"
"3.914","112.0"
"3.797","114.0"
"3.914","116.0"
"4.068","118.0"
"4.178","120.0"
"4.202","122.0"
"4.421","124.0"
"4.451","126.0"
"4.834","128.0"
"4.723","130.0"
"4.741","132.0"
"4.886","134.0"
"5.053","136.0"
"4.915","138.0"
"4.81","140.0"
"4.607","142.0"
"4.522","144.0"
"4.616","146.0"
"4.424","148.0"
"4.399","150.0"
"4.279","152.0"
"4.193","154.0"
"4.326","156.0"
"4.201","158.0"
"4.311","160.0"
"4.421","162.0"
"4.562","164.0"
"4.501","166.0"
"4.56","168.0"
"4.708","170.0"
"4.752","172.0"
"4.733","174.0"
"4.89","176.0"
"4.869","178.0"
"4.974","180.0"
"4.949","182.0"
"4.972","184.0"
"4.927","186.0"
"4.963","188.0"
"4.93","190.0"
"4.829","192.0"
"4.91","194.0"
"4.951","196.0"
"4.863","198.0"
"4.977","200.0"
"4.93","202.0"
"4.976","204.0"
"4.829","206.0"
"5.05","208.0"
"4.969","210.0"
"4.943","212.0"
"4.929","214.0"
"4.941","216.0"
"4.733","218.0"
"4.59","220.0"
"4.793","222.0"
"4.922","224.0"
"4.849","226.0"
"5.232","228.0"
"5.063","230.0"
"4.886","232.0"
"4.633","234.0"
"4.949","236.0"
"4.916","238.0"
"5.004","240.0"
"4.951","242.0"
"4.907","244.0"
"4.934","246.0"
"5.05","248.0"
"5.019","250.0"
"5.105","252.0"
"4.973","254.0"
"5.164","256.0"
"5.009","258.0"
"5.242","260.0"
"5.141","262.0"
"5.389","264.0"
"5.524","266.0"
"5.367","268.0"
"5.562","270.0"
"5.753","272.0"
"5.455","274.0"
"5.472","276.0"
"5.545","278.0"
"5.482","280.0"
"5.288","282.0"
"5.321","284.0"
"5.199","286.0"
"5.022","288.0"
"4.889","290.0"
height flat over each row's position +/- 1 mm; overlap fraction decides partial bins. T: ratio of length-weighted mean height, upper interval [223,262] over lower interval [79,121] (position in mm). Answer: 1.12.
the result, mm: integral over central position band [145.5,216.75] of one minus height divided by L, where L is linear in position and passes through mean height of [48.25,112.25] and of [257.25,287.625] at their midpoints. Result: 5.16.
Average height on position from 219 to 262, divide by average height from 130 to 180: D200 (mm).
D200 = 1.08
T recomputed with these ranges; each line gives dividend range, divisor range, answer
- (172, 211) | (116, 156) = 1.09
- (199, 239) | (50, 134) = 1.05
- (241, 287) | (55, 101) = 1.06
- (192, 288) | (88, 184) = 1.13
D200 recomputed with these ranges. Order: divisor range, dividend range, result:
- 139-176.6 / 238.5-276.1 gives 1.15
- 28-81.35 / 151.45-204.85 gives 0.94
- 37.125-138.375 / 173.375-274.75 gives 1.06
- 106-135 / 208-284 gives 1.19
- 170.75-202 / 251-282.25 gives 1.09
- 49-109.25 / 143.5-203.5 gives 0.97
